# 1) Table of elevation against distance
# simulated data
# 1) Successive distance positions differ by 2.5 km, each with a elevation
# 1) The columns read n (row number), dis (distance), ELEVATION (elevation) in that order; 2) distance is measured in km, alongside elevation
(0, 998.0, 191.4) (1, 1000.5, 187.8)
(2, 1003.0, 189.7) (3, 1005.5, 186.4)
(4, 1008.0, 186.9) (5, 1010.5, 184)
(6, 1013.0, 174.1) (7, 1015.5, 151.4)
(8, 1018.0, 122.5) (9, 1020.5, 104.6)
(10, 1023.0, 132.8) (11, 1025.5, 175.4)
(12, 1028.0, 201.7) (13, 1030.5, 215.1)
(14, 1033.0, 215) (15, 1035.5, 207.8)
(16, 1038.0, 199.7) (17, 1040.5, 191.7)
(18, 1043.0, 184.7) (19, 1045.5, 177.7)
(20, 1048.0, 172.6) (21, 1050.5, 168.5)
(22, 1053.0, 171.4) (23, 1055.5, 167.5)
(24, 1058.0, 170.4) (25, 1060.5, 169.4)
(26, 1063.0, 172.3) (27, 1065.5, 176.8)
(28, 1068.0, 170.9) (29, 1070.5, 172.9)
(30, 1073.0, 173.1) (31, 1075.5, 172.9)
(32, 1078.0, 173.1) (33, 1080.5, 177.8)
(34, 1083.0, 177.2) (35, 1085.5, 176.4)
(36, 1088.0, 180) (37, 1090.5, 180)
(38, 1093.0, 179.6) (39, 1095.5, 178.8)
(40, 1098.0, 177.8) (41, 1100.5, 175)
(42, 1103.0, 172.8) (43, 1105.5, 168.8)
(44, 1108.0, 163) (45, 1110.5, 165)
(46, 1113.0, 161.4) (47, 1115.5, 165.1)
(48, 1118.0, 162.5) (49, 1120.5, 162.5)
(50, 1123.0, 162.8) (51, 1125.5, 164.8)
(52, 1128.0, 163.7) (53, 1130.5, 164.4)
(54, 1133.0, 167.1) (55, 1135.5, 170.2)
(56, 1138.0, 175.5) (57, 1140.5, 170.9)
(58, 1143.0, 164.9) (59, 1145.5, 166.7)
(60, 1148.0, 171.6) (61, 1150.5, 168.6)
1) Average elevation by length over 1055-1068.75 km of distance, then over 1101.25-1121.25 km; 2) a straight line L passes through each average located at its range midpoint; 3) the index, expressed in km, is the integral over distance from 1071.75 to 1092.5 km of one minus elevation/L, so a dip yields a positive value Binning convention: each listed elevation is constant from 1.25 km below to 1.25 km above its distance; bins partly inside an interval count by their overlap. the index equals -0.9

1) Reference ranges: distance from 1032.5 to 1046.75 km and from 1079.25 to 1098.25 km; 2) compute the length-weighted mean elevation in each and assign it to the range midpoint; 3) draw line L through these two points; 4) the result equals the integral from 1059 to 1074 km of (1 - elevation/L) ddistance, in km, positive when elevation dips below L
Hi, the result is 1.09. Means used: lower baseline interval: 195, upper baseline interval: 178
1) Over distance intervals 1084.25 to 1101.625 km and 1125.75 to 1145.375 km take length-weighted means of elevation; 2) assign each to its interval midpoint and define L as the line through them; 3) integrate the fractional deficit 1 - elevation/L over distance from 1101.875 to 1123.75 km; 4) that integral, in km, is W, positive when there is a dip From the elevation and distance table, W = 1.1 km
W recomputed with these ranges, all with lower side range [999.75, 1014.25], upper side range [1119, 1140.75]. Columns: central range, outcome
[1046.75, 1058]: 0.5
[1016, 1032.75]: 1.9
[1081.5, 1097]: -0.5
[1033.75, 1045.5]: -1.0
